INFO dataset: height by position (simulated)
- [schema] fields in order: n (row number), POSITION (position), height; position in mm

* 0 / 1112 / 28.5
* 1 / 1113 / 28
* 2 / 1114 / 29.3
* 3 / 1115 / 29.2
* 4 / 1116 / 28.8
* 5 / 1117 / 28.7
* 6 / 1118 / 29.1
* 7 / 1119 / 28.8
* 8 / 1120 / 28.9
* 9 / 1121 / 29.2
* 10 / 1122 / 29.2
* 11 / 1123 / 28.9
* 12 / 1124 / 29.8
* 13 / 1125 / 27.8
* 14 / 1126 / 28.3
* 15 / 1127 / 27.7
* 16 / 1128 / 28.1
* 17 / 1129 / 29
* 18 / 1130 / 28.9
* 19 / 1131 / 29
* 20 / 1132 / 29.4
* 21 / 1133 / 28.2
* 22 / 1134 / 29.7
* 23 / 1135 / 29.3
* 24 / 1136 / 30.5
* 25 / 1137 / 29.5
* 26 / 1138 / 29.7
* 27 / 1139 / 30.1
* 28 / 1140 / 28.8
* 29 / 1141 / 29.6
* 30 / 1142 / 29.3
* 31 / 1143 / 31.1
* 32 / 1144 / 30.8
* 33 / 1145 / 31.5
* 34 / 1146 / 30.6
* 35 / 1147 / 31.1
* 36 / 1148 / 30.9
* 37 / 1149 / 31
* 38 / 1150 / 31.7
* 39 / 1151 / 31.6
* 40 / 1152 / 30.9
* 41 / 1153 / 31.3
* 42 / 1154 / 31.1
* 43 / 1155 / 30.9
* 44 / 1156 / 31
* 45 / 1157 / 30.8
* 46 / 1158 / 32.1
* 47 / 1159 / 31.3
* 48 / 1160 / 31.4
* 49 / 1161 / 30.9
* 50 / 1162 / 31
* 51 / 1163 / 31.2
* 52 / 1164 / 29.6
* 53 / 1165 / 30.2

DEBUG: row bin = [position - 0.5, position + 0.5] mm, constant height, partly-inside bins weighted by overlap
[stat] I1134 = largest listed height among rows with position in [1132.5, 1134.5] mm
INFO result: 29.7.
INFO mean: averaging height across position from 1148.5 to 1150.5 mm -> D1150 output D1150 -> 31.4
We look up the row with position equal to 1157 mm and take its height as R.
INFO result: 30.8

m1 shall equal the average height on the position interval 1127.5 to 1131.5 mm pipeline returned 28.8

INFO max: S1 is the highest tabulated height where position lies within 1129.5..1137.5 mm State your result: 30.5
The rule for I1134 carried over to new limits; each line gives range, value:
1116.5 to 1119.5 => 29.1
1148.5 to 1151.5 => 31.7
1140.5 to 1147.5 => 31.5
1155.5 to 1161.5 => 32.1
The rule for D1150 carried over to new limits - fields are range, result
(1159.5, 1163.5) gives 31.1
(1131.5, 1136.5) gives 29.4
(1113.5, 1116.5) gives 29.1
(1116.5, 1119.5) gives 28.9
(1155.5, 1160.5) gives 31.3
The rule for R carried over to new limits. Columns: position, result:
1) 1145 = 31.5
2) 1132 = 29.4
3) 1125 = 27.8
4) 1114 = 29.3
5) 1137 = 29.5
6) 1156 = 31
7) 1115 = 29.2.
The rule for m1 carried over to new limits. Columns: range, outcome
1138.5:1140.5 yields 29.5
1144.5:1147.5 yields 31.1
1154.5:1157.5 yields 30.9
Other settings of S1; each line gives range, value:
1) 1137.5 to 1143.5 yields 31.1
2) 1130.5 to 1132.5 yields 29.4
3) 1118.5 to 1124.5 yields 29.8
